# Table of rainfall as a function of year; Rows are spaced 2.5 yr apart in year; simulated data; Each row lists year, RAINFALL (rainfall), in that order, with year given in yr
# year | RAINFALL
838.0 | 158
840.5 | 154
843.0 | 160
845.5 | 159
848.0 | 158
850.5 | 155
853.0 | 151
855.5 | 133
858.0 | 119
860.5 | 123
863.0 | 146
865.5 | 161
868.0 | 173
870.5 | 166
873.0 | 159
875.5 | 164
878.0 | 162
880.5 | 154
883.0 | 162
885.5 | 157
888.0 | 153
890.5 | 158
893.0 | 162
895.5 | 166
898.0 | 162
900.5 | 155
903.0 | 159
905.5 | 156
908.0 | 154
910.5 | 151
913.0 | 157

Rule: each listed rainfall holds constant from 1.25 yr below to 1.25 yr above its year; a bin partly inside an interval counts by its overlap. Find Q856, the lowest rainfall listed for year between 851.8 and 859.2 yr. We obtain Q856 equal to 119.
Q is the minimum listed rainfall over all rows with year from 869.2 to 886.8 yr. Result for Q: 154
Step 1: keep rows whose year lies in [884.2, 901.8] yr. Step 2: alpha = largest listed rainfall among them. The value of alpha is 166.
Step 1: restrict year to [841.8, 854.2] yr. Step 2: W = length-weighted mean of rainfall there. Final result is 157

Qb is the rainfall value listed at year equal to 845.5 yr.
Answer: 159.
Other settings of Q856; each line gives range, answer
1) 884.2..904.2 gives 153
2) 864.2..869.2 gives 161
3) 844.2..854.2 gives 151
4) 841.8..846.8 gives 159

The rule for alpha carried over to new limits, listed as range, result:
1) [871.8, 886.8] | 164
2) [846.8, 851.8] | 158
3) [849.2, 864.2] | 155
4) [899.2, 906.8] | 159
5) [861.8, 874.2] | 173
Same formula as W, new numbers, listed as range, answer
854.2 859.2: 126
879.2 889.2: 157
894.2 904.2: 161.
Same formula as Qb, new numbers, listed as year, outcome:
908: 154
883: 162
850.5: 155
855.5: 133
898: 162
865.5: 161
